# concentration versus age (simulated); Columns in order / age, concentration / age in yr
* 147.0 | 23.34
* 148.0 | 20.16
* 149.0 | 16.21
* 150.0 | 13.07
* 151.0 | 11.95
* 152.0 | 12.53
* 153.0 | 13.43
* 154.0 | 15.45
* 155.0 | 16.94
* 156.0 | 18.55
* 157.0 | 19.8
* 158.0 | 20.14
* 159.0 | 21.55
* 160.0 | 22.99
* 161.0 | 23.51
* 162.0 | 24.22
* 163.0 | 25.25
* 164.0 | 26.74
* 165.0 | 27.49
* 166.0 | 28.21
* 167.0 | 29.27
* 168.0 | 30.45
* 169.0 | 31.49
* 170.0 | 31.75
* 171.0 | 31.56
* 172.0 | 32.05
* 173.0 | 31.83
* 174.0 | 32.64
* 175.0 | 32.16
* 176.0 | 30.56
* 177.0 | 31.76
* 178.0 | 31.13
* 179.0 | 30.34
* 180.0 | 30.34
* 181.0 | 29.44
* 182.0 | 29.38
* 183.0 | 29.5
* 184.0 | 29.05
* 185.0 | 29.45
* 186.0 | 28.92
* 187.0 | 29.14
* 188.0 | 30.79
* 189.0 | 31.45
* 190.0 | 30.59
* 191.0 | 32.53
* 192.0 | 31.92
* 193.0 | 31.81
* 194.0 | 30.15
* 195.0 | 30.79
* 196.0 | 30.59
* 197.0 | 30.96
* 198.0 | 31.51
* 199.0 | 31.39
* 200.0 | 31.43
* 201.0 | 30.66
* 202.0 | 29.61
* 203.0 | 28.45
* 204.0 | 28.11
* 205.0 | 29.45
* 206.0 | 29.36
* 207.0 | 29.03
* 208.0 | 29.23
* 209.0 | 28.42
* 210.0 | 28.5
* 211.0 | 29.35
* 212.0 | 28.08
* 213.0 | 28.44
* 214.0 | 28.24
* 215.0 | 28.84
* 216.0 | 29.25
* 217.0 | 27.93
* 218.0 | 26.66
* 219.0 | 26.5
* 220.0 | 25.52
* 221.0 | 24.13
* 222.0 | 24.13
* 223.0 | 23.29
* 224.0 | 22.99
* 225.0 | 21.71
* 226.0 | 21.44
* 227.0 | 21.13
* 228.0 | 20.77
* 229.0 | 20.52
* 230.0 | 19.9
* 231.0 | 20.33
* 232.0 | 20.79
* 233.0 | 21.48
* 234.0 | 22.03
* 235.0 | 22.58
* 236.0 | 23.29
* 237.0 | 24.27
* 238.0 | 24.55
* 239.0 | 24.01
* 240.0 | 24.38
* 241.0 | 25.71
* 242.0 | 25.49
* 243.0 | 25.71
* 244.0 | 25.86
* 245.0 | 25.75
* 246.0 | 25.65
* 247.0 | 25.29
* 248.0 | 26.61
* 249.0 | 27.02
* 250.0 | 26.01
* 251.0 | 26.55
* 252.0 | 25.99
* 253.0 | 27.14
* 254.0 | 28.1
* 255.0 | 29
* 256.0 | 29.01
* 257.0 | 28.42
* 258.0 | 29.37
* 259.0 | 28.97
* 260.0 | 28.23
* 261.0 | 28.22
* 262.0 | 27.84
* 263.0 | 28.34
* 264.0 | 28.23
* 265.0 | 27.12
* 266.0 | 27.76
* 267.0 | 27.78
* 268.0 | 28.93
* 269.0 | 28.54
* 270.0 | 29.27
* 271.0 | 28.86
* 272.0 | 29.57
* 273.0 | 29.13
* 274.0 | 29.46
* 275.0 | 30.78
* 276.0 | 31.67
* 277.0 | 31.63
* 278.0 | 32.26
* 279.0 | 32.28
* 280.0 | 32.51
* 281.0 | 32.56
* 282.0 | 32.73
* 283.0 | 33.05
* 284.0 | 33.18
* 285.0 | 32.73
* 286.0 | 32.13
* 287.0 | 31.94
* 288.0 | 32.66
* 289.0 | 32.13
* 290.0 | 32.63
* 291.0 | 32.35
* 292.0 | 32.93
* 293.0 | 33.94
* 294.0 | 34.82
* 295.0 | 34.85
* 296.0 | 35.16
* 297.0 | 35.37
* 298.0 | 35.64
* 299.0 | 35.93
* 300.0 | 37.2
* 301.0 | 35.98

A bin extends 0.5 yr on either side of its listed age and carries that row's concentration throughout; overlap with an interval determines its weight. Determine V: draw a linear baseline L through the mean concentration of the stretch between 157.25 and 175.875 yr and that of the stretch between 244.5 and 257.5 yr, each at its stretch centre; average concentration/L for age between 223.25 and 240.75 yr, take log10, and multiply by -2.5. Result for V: 0.22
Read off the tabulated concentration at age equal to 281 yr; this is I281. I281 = 32.56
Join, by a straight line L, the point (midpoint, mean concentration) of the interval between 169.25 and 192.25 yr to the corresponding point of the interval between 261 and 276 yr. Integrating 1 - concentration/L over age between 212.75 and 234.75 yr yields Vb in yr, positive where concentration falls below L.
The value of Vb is 4.41 yr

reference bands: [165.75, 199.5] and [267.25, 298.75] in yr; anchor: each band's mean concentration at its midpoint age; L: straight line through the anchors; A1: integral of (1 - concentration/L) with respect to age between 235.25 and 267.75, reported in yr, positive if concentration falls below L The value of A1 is 5.1 yr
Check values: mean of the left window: 30.8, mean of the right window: 32.1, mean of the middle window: 26.7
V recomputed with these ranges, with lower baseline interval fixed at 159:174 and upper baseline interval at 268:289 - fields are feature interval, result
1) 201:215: 0.02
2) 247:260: 0.11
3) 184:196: -0.06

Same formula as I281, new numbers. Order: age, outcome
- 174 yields 32.64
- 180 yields 30.34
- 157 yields 19.8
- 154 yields 15.45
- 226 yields 21.44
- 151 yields 11.95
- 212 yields 28.08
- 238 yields 24.55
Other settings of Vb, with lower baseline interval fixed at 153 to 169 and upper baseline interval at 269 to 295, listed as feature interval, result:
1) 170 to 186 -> -4.06 yr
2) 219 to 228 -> 1.50 yr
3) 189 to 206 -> -3.10 yr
